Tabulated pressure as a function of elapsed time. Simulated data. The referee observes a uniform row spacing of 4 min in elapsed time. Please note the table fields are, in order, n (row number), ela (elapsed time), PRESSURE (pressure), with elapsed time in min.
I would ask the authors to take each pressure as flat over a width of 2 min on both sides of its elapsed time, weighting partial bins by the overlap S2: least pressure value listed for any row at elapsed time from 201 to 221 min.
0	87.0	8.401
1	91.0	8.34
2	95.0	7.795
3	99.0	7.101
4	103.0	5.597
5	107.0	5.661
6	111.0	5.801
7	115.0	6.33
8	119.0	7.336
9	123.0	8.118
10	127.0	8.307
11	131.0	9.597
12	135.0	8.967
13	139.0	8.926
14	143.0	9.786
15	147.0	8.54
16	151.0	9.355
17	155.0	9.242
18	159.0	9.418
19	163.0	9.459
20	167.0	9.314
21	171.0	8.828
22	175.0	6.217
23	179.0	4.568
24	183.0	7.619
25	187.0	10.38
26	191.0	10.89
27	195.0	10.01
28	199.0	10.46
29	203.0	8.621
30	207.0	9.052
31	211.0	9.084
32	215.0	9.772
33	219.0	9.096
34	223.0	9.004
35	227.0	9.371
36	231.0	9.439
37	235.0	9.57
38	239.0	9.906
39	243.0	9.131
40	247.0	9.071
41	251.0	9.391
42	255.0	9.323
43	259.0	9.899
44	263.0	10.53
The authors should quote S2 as 8.621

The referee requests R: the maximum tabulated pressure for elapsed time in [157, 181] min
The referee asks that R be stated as 9.459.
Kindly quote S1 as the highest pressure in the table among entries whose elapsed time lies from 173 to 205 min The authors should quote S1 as 10.89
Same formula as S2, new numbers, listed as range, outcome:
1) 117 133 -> 7.336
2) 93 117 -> 5.597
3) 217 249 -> 9.004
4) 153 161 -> 9.242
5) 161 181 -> 4.568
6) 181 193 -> 7.619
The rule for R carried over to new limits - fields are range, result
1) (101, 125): 8.118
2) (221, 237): 9.57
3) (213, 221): 9.772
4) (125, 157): 9.786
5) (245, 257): 9.391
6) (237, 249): 9.906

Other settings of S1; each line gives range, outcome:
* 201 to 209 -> 9.052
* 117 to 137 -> 9.597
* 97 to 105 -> 7.101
